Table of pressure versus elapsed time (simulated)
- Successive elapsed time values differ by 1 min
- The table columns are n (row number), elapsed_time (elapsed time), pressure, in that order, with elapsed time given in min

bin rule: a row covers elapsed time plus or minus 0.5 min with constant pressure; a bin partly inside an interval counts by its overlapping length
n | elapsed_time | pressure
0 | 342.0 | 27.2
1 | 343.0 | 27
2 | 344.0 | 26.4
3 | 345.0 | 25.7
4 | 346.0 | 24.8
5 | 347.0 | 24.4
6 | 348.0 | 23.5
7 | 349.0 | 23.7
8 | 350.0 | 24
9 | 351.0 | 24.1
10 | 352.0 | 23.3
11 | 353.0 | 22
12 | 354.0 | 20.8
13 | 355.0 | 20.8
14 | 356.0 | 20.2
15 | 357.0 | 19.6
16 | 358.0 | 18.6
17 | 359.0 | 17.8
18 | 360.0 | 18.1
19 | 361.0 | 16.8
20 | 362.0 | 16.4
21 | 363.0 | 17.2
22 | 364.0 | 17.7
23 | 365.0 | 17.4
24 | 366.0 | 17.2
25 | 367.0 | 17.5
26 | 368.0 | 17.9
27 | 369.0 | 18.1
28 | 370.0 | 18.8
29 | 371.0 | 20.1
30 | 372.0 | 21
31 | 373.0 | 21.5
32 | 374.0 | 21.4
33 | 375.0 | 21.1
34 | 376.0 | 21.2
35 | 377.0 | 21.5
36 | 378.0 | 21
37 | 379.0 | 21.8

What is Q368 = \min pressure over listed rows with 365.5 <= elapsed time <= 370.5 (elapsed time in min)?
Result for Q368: 17.2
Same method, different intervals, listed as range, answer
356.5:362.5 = 16.4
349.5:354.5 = 20.8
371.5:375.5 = 21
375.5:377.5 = 21.2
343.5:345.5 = 25.7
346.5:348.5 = 23.5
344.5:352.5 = 23.3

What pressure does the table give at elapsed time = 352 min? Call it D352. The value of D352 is 23.3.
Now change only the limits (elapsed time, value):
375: 21.1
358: 18.6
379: 21.8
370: 18.8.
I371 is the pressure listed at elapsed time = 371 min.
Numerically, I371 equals 20.1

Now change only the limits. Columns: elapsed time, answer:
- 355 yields 20.8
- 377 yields 21.5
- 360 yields 18.1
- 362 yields 16.4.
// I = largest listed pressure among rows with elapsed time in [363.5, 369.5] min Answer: 18.1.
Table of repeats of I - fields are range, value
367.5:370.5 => 18.8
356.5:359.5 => 19.6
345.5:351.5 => 24.8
